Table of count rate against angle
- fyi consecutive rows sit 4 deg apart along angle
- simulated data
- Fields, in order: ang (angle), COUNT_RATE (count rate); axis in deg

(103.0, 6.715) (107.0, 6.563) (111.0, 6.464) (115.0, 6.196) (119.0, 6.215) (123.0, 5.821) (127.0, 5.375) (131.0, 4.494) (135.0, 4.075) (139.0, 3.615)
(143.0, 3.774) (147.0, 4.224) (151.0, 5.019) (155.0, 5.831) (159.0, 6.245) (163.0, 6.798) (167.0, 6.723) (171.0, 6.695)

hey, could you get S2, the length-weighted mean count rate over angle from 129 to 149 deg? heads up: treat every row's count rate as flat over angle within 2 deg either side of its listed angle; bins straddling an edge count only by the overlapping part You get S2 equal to 4.04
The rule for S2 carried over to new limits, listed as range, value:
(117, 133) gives 5.48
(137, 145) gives 3.69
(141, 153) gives 4.34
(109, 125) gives 6.17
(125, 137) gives 4.65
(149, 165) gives 5.97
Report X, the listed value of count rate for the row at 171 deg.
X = 6.695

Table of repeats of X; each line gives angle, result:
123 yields 5.821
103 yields 6.715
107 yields 6.563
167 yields 6.723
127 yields 5.375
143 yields 3.774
